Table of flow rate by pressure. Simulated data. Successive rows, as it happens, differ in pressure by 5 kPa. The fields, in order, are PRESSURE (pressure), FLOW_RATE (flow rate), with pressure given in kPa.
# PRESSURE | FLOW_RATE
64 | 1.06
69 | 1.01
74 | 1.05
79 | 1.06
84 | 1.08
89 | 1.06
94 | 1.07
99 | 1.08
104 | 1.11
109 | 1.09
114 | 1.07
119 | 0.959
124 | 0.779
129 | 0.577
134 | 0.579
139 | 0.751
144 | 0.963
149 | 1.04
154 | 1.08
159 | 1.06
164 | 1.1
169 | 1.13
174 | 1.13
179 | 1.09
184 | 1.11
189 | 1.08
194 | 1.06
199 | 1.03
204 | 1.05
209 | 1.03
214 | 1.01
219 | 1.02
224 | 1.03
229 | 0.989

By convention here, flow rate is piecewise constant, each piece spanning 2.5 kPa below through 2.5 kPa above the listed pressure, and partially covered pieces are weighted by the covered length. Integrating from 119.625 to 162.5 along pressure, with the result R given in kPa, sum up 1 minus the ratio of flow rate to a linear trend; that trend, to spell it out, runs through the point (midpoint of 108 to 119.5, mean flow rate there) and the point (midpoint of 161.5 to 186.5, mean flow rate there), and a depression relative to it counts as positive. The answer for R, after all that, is 8.5 kPa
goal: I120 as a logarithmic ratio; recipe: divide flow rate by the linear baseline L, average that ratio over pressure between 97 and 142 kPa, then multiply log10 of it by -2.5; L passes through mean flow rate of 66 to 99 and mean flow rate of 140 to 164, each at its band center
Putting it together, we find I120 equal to 0.17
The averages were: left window 1.06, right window 1.02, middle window 0.887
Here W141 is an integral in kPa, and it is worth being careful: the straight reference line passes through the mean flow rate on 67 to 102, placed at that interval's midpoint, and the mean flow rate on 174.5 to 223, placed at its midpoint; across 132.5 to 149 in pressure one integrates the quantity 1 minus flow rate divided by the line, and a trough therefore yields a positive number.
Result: 3.75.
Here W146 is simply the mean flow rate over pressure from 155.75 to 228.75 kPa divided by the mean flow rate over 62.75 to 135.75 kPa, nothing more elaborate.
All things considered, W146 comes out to 1.1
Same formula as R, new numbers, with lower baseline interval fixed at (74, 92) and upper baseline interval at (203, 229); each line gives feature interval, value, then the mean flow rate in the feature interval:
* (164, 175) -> -0.9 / 1.12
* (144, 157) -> 0.0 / 1.04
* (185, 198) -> -0.5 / 1.07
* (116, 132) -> 4.2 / 0.775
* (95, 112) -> -0.5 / 1.09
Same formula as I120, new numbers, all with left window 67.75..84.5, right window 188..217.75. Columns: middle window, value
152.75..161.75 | -0.026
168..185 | -0.072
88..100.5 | -0.023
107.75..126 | 0.080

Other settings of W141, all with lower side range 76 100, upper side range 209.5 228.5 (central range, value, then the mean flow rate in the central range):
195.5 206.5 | -0.18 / 1.04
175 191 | -1.01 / 1.1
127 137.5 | 4.56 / 0.595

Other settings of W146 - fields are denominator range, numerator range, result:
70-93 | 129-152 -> 0.77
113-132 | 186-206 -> 1.29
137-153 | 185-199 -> 1.14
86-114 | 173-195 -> 1.01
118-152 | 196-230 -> 1.27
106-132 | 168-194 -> 1.23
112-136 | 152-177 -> 1.39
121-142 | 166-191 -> 1.62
